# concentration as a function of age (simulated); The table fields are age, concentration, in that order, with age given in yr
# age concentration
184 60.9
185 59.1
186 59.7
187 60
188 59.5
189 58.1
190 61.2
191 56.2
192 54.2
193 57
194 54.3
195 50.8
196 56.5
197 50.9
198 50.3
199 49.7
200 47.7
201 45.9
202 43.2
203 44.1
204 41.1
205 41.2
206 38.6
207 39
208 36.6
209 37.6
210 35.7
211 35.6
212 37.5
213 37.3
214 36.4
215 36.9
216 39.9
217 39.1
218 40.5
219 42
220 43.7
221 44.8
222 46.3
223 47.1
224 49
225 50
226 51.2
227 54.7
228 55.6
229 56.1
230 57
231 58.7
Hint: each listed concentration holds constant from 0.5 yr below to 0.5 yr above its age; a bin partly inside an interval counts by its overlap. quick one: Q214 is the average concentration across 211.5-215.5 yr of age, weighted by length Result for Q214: 37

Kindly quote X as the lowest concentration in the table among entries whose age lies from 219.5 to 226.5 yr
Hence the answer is 43.7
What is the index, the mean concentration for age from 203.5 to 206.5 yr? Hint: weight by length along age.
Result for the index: 40.3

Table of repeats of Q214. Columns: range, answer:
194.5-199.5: 51.6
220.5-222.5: 45.5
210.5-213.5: 36.8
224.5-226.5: 50.6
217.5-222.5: 43.5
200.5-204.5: 43.6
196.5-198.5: 50.6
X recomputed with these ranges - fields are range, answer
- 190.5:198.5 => 50.3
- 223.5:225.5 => 49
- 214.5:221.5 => 36.9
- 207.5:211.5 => 35.6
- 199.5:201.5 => 45.9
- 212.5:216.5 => 36.4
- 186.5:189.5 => 58.1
